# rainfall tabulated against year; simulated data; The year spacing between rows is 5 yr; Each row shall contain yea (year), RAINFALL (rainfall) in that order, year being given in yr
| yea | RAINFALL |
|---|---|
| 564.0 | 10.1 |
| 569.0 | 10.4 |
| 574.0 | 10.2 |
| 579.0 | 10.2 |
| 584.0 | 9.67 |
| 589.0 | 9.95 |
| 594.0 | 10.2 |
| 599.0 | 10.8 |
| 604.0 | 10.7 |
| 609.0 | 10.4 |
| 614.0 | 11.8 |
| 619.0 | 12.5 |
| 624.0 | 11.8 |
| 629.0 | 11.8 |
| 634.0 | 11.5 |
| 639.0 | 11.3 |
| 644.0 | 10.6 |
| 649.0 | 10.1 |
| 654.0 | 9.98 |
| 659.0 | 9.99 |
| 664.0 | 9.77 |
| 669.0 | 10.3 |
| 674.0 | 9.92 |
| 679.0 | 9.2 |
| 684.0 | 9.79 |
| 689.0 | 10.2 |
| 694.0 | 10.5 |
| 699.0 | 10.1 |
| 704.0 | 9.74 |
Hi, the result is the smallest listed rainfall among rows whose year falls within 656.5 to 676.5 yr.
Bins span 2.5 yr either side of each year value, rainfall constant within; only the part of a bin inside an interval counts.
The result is 9.77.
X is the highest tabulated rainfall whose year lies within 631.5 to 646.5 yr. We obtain 11.5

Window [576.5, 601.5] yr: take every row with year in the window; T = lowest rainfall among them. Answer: 9.67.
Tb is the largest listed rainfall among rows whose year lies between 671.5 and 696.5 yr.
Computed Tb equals 10.5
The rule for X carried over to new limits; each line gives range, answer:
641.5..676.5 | 10.6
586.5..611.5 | 10.8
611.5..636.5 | 12.5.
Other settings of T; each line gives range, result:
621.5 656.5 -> 9.98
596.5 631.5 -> 10.4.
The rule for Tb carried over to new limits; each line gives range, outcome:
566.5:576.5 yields 10.4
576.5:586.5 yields 10.2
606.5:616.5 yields 11.8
